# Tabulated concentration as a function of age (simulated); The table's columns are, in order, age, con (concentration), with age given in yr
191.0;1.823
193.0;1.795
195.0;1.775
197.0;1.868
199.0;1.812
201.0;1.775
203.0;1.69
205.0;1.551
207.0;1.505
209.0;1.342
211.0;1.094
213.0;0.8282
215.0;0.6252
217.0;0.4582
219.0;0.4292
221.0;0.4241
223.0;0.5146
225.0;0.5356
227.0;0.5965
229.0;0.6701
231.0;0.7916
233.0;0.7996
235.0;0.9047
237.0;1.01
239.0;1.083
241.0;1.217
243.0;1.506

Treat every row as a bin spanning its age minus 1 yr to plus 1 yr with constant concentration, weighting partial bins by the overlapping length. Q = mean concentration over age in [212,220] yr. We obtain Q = 0.585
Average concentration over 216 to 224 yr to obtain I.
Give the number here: 0.457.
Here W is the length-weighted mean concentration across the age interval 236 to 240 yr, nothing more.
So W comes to 1.05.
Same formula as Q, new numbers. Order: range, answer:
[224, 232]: 0.648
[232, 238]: 0.905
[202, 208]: 1.58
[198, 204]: 1.76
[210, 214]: 0.961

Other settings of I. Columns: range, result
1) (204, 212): 1.37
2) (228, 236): 0.791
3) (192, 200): 1.81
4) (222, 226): 0.525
